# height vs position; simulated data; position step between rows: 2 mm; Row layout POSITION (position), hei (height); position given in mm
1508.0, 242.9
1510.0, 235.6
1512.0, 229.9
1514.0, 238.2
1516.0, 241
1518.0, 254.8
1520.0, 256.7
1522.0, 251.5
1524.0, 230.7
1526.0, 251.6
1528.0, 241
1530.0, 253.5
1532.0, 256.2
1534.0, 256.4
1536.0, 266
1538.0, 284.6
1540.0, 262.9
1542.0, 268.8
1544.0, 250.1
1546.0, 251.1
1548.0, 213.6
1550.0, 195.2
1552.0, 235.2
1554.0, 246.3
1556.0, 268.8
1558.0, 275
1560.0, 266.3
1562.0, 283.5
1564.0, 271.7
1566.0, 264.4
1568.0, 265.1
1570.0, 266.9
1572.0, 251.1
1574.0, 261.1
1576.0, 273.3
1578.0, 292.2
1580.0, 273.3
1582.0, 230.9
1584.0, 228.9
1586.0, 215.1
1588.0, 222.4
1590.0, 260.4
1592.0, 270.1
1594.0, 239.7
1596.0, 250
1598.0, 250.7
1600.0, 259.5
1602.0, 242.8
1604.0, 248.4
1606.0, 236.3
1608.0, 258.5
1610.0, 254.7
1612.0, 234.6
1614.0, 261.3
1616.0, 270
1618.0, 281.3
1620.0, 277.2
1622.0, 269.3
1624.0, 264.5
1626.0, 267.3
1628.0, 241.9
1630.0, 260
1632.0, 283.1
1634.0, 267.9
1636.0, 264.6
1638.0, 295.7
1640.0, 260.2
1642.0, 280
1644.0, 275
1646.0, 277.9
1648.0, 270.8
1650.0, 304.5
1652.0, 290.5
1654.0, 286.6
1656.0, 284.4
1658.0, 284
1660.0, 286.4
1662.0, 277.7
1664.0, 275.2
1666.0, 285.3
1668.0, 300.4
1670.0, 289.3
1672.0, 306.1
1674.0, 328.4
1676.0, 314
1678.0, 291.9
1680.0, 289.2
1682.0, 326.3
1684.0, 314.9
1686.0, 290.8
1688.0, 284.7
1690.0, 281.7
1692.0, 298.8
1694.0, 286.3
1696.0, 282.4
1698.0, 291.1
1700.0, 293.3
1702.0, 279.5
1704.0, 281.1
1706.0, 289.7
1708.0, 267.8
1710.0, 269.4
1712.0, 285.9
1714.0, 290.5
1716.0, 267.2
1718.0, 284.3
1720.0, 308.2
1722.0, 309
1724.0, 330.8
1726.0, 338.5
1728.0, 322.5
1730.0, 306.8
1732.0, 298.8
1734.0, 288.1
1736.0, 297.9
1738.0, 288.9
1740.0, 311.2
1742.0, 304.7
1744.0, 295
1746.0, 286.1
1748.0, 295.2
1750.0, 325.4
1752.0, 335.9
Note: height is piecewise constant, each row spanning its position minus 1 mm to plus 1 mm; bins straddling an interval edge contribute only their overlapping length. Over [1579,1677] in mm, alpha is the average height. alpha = 269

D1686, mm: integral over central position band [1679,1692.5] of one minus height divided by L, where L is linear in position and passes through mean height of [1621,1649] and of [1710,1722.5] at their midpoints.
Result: -0.8 mm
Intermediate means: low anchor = 270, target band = 298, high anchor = 288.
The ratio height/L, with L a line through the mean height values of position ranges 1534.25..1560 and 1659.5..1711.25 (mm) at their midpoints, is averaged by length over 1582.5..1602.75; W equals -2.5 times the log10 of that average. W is 0.09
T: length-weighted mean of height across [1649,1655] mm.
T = 294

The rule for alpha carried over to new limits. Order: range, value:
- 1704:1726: 292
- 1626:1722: 286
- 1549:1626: 256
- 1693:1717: 282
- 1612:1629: 265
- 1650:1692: 295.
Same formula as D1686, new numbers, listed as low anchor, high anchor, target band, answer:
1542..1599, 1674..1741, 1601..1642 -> 1.0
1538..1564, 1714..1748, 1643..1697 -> -1.2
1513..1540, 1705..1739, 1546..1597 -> 2.0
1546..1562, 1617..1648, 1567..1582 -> -0.8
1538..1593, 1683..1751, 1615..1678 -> -1.1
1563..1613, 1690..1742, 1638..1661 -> -0.8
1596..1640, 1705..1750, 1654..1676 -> -1.2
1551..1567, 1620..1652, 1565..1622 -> 2.7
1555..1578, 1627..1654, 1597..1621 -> 1.4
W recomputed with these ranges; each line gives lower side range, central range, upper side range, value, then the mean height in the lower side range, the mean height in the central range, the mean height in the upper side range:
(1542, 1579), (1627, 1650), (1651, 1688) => 0.05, 258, 272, 295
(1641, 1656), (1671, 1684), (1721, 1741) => -0.06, 284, 310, 309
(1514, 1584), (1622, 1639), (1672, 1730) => 0.04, 256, 268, 297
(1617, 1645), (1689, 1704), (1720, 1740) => 0.03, 271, 287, 309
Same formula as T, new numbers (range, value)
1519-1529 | 246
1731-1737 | 295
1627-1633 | 262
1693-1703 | 287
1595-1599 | 250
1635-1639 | 280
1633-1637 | 266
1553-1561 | 264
